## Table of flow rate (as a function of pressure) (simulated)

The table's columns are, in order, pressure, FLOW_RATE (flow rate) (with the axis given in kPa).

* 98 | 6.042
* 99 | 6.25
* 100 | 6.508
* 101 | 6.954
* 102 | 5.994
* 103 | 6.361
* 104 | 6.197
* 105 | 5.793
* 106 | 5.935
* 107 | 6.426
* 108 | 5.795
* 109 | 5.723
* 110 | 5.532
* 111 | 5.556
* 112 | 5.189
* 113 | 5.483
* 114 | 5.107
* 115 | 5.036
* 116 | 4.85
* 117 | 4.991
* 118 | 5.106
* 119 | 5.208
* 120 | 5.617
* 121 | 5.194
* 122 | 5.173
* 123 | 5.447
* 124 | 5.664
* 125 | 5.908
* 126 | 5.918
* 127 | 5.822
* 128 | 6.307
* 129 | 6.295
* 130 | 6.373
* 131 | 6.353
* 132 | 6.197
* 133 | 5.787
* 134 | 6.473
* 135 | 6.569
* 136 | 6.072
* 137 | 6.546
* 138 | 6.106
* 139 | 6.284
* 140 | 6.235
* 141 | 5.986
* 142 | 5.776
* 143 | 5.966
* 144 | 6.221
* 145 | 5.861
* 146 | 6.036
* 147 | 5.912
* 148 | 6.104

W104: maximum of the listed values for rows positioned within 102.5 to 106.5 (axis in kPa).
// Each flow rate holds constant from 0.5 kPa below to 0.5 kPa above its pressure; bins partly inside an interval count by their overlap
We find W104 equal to 6.361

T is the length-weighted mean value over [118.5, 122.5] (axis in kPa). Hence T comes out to 5.3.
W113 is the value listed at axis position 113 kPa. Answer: 5.483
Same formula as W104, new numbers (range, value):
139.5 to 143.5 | 6.235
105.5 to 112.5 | 6.426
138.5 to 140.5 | 6.284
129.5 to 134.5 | 6.473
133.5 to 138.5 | 6.569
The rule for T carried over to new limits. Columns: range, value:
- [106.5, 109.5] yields 5.98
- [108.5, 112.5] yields 5.5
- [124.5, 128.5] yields 5.99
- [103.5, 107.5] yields 6.09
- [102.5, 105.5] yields 6.12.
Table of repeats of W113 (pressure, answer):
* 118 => 5.106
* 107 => 6.426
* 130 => 6.373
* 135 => 6.569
